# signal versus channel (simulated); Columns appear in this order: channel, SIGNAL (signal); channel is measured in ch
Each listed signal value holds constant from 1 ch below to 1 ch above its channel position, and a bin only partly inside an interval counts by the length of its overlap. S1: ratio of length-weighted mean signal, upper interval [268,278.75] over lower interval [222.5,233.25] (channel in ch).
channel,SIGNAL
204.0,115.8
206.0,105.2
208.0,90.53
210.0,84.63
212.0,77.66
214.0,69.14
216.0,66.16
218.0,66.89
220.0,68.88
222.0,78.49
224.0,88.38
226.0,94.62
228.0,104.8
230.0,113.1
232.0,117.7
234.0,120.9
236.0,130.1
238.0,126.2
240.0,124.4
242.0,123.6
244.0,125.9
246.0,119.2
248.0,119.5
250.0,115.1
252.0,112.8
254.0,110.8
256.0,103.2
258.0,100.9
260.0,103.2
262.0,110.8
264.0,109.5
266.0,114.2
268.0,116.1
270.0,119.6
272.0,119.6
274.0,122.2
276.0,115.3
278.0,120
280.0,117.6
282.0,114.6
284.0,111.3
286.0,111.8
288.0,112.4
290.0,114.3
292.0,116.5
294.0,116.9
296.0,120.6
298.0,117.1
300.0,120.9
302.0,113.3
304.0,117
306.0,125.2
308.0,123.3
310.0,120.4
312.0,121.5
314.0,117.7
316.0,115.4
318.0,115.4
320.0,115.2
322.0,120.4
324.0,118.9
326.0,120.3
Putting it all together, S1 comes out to 1.16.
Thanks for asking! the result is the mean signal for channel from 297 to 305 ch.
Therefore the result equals 117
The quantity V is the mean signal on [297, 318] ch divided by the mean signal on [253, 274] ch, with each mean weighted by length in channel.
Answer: 1.07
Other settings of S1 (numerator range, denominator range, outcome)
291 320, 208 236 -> 1.32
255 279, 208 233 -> 1.31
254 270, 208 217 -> 1.43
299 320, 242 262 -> 1.05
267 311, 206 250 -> 1.16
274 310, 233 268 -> 1.01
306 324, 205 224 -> 1.50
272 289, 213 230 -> 1.42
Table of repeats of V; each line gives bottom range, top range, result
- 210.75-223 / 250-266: 1.51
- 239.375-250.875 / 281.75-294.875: 0.94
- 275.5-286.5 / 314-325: 1.02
